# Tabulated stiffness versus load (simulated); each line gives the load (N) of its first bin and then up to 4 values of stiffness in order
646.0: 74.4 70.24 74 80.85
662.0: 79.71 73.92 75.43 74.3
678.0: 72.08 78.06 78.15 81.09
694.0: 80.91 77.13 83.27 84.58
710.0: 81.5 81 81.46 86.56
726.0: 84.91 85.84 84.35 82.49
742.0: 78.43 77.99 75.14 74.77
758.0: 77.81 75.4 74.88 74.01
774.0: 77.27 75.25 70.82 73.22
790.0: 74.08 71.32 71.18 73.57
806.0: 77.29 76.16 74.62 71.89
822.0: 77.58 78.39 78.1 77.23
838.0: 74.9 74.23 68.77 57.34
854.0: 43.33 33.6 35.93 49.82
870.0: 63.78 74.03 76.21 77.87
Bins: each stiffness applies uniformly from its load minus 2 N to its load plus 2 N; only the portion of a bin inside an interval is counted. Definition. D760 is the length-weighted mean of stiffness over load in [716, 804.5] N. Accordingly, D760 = 77.3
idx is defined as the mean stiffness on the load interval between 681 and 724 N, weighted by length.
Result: 81.3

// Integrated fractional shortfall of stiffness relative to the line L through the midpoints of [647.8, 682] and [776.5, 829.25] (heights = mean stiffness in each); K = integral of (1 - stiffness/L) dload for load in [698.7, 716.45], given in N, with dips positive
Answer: -1.7 N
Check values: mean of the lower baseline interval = 75.2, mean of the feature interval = 82.2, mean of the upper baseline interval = 74.3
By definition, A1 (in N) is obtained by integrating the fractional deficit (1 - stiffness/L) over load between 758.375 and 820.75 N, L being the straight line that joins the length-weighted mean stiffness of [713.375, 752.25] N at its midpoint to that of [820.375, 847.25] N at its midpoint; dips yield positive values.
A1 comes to 3.3 N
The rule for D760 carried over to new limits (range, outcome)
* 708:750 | 82.1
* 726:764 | 79.4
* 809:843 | 75.9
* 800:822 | 75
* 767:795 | 73.8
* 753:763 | 76.2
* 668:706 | 78.2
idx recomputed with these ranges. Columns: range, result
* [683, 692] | 79.4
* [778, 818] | 73.6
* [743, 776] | 76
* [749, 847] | 74.8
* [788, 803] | 72.5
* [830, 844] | 75.8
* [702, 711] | 83.3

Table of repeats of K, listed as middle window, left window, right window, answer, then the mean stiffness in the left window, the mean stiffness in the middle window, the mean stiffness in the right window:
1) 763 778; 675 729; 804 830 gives 0.5 N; 80.8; 75.4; 76.2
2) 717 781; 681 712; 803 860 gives -2.4 N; 80.7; 79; 68.9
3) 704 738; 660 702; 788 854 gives -3.4 N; 77.4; 83.7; 72.6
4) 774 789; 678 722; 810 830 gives 0.7 N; 80.6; 73.7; 75.9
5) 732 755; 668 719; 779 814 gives -0.8 N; 79.1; 79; 73.6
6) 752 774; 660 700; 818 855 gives -0.5 N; 77.1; 75.5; 70.8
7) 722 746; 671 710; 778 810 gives -2.0 N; 78.9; 83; 73.4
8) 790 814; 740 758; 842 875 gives -3.0 N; 76.7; 74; 54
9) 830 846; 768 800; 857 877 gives -3.8 N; 73.4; 74.9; 53.6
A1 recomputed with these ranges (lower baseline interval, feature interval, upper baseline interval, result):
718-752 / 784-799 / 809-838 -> 1.10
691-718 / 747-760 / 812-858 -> 0.11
